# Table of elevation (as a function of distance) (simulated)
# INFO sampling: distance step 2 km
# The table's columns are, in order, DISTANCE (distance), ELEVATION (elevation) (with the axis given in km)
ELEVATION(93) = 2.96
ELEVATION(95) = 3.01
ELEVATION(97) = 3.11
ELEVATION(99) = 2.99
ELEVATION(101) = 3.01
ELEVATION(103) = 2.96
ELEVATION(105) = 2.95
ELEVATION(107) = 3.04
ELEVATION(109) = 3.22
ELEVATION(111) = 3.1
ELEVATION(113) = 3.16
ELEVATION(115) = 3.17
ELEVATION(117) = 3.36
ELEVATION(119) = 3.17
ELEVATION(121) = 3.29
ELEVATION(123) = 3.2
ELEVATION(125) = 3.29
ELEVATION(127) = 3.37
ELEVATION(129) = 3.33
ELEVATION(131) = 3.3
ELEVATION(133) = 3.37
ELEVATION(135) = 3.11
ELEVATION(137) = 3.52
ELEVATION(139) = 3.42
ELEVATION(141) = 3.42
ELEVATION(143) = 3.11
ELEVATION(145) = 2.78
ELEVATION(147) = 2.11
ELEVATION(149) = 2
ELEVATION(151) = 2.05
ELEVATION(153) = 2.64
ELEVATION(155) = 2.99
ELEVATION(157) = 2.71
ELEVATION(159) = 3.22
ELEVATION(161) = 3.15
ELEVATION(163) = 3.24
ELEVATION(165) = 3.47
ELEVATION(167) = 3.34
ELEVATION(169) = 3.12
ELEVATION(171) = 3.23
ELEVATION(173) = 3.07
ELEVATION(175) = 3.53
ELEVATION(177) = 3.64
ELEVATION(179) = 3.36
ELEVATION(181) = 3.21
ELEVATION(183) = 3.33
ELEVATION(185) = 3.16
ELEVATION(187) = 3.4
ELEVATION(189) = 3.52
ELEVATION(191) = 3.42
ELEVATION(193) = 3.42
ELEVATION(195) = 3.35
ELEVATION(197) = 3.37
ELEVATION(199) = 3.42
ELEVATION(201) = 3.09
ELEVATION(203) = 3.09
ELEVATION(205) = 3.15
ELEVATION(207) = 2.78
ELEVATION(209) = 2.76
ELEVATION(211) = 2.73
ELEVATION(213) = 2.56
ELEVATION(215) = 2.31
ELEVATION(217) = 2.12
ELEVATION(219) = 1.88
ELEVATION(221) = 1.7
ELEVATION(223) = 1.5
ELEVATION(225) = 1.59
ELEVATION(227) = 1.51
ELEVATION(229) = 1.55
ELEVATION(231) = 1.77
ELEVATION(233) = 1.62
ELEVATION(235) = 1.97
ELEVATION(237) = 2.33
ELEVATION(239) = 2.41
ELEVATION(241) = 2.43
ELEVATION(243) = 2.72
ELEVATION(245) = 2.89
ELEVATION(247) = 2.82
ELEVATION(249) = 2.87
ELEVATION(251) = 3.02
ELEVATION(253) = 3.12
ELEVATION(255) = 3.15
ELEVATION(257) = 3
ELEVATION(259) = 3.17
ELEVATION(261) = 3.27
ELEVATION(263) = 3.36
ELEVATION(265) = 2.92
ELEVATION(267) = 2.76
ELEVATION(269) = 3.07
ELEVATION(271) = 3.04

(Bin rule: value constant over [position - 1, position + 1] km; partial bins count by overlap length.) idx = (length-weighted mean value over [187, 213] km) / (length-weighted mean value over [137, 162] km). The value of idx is 1.1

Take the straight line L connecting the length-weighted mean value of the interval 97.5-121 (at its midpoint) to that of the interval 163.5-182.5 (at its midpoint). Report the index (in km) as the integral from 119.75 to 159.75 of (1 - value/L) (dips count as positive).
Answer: 2.48 km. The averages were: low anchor 3.11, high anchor 3.33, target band 3.01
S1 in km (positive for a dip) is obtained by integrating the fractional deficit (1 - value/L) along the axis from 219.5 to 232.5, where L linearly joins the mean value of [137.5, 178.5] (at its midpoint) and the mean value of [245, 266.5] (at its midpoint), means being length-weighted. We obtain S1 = 6.1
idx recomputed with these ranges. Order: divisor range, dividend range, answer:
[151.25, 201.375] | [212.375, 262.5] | 0.73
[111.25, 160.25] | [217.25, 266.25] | 0.80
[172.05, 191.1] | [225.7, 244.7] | 0.61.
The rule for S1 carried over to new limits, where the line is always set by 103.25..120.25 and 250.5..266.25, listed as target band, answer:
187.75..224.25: 4.0 km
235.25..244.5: 2.0 km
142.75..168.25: 2.5 km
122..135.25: -0.6 km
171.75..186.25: -0.9 km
